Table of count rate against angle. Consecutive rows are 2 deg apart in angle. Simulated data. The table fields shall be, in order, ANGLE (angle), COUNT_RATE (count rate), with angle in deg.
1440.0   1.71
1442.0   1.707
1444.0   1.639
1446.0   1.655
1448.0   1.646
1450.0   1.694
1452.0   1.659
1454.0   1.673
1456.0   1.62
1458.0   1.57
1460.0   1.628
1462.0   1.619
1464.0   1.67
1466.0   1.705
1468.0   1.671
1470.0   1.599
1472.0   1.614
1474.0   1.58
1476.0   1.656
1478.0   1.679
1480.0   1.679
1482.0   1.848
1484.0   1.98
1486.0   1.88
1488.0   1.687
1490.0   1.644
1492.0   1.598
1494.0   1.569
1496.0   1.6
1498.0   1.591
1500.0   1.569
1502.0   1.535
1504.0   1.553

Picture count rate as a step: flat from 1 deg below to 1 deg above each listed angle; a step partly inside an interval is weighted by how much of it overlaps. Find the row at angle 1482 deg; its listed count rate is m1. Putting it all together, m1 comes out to 1.848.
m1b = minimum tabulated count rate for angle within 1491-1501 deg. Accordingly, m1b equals 1.569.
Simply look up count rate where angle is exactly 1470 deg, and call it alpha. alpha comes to 1.599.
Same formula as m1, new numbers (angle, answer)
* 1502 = 1.535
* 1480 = 1.679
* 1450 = 1.694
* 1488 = 1.687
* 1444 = 1.639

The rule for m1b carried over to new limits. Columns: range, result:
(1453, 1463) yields 1.57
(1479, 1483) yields 1.679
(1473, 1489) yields 1.58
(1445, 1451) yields 1.646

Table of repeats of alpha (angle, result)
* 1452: 1.659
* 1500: 1.569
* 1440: 1.71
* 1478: 1.679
